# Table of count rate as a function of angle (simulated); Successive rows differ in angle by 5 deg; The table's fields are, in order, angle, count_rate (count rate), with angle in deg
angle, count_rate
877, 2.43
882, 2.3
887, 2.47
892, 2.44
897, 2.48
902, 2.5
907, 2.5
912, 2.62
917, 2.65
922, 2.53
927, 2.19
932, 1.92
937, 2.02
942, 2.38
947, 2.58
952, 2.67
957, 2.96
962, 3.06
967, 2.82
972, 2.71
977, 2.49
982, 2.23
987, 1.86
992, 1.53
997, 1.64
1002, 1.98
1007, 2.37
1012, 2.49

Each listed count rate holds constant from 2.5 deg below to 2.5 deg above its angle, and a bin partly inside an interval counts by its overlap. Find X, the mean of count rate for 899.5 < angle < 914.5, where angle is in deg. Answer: 2.54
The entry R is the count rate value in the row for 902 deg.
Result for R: 2.5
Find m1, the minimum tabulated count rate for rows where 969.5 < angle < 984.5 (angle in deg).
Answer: 2.23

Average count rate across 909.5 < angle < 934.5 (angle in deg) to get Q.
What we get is 2.38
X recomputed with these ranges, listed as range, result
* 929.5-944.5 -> 2.11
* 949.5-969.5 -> 2.88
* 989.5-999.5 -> 1.58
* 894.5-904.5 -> 2.49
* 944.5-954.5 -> 2.62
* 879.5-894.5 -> 2.4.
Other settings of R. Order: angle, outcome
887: 2.47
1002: 1.98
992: 1.53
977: 2.49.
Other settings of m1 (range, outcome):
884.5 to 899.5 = 2.44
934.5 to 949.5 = 2.02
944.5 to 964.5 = 2.58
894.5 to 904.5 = 2.48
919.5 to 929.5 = 2.19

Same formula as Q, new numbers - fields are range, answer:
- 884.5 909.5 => 2.48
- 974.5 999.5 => 1.95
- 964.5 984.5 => 2.56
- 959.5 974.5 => 2.86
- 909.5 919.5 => 2.64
